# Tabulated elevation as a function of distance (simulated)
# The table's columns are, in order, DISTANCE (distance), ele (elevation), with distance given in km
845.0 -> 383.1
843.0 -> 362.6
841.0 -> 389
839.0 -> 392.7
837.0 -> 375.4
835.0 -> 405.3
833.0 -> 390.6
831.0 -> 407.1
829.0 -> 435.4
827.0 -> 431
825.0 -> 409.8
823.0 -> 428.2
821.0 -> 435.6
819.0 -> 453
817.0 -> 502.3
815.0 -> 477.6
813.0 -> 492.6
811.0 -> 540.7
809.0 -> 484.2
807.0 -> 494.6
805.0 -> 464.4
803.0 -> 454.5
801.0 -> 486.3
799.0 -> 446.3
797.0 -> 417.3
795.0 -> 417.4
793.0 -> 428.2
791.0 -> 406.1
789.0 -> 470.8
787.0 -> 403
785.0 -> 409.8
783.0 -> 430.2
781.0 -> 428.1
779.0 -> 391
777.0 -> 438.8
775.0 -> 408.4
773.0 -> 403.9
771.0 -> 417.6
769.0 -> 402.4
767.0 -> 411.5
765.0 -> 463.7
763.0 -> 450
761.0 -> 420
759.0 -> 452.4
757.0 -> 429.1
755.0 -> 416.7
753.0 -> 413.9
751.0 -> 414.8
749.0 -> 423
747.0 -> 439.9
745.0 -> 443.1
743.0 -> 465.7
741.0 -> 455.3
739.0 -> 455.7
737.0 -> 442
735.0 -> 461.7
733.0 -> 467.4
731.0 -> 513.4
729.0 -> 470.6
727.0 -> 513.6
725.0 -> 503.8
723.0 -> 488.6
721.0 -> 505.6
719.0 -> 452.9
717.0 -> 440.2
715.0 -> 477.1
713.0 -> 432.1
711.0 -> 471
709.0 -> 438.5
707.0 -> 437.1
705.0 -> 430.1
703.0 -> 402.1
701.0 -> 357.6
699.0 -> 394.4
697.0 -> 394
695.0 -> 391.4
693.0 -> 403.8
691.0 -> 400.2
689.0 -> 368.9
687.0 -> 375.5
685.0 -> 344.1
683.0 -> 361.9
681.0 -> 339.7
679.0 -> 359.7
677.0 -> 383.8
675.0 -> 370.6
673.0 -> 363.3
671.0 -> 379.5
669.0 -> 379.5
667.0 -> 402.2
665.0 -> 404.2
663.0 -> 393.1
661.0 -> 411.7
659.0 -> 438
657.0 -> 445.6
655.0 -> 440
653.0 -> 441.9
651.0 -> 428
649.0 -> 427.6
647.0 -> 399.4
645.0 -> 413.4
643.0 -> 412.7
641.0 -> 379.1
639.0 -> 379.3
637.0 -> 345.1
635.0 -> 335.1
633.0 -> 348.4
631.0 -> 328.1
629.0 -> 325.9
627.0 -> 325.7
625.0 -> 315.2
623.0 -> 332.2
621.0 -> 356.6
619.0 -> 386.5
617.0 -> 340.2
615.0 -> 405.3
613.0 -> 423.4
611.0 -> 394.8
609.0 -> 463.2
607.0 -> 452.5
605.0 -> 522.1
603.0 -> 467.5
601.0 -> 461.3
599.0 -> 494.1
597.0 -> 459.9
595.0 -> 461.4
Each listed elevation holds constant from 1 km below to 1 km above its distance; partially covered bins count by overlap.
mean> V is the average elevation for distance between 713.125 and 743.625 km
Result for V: 473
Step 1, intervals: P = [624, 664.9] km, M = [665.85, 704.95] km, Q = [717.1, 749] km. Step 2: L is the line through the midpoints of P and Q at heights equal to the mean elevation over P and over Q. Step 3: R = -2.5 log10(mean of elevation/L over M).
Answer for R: 0.12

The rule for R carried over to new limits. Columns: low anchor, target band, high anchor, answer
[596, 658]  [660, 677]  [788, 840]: 0.06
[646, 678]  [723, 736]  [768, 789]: -0.18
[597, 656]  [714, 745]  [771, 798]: -0.15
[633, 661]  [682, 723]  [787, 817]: 0.03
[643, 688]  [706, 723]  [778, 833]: -0.11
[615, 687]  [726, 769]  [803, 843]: -0.09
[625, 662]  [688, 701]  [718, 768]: 0.09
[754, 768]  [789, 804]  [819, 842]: -0.04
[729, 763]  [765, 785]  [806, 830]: 0.09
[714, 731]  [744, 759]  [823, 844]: 0.08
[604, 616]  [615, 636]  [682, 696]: 0.25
